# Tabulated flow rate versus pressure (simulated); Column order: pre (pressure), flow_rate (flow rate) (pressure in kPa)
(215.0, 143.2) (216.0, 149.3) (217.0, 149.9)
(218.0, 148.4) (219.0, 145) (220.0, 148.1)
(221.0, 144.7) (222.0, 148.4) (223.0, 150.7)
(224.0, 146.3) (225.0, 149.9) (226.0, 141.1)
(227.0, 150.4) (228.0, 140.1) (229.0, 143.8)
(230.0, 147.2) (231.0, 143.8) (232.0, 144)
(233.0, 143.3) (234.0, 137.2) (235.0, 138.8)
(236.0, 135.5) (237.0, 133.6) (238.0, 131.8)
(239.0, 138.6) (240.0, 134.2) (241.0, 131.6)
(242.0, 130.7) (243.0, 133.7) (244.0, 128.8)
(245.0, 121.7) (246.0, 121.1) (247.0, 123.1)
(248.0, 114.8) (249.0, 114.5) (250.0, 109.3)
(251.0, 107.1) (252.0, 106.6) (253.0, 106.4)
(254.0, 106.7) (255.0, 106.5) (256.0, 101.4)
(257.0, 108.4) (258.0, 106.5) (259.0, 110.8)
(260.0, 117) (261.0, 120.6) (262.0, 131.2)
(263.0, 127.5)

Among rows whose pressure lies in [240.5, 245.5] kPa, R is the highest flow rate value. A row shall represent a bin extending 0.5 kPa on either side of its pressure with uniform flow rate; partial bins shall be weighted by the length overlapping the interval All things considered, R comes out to 133.7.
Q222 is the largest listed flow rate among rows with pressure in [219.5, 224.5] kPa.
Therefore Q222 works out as 150.7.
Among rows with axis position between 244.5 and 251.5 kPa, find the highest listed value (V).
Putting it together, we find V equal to 123.1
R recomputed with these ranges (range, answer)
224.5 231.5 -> 150.4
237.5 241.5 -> 138.6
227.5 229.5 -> 143.8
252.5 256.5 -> 106.7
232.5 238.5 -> 143.3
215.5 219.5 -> 149.9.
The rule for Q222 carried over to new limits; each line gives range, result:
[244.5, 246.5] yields 121.7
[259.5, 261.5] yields 120.6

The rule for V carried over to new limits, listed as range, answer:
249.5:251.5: 109.3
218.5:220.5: 148.1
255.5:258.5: 108.4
